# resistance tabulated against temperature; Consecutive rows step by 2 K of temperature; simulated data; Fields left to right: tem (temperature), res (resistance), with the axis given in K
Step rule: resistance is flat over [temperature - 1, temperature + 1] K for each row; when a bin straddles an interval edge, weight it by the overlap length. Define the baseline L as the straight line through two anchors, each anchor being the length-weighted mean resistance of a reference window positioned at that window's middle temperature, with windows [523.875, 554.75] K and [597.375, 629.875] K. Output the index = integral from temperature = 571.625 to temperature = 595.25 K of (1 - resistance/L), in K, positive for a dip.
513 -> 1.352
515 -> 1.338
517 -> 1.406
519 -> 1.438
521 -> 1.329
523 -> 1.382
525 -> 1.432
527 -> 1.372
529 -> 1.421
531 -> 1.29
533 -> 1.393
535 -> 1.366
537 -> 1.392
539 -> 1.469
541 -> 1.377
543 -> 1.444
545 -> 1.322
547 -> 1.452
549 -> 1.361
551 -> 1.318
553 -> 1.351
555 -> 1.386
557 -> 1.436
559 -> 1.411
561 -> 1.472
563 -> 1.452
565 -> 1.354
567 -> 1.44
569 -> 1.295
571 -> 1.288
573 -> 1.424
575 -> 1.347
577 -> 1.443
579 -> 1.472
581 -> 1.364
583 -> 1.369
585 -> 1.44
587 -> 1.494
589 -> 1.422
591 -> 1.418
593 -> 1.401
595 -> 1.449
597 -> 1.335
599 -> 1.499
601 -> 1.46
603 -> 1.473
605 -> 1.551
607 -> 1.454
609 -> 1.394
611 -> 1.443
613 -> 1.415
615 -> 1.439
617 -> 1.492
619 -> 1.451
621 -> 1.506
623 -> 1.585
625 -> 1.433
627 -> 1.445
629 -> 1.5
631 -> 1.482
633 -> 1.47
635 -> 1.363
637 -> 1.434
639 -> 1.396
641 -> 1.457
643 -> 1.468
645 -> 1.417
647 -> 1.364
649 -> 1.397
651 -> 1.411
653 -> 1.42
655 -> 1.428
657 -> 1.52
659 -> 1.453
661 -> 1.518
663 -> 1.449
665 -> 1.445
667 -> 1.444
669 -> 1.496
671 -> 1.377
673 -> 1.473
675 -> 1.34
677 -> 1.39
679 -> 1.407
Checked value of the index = 0.3 K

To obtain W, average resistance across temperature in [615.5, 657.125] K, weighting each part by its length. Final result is 1.45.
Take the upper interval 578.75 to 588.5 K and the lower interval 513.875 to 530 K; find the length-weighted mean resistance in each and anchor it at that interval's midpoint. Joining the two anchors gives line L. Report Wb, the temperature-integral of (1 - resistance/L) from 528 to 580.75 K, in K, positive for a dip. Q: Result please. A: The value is 0.6 K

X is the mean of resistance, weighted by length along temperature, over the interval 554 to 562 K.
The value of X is 1.43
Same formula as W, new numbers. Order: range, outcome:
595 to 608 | 1.46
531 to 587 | 1.39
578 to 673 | 1.45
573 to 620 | 1.44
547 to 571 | 1.39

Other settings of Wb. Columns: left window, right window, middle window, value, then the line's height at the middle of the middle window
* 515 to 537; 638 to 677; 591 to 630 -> -1.2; 1.42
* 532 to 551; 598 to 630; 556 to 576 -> 0.4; 1.42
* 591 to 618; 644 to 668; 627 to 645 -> 0.0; 1.44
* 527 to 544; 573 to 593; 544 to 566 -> 0.2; 1.4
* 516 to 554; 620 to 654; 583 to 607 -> -0.4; 1.42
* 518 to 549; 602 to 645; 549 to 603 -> 0.7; 1.42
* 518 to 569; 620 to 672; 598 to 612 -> -0.4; 1.43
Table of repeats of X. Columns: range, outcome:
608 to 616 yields 1.42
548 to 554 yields 1.34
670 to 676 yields 1.4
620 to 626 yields 1.51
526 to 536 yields 1.37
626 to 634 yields 1.47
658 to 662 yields 1.49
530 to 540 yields 1.38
